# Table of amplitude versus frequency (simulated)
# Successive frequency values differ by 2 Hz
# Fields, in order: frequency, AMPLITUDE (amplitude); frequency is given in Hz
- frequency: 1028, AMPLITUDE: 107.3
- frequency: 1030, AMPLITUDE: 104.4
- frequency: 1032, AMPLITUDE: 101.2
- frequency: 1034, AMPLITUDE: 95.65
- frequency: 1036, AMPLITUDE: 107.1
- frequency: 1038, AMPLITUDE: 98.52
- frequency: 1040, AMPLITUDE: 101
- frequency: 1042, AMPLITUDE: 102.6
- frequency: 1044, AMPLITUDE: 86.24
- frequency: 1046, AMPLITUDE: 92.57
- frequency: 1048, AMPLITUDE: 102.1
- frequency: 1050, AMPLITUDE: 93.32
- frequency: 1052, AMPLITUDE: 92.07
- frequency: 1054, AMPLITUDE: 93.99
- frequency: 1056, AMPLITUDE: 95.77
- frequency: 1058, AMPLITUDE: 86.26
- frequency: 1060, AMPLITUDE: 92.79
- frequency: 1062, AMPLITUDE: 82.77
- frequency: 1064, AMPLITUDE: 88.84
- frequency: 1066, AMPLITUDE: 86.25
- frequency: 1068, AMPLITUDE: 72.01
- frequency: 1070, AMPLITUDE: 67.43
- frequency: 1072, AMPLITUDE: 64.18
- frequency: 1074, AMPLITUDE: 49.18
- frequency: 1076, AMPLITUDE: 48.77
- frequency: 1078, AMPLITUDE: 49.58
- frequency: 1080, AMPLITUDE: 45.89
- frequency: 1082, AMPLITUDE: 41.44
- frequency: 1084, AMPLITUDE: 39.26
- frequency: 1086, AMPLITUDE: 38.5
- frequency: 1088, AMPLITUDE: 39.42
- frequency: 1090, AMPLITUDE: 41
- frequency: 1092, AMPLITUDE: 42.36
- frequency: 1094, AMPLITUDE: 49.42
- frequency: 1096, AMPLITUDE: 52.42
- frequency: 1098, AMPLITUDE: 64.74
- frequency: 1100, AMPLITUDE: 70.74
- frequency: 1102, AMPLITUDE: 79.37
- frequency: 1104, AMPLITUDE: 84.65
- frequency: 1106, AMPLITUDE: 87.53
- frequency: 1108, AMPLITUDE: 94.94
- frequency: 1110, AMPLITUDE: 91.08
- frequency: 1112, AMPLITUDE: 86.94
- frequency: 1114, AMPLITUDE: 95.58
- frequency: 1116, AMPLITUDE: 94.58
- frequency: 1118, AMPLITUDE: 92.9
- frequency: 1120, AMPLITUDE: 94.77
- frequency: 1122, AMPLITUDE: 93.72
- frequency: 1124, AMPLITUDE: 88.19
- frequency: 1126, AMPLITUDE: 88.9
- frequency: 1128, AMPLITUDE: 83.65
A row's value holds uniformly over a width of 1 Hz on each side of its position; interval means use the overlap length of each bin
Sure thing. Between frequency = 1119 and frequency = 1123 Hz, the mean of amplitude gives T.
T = 94.2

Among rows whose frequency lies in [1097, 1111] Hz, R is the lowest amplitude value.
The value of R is 64.74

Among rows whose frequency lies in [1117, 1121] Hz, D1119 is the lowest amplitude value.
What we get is 92.9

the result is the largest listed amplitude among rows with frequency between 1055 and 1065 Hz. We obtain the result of 95.77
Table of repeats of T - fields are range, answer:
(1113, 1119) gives 94.4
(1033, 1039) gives 100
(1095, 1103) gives 66.8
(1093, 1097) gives 50.9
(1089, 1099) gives 50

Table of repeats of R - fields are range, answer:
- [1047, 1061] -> 86.26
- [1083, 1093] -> 38.5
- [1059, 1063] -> 82.77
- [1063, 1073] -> 64.18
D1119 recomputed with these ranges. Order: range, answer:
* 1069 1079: 48.77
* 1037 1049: 86.24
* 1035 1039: 98.52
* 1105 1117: 86.94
